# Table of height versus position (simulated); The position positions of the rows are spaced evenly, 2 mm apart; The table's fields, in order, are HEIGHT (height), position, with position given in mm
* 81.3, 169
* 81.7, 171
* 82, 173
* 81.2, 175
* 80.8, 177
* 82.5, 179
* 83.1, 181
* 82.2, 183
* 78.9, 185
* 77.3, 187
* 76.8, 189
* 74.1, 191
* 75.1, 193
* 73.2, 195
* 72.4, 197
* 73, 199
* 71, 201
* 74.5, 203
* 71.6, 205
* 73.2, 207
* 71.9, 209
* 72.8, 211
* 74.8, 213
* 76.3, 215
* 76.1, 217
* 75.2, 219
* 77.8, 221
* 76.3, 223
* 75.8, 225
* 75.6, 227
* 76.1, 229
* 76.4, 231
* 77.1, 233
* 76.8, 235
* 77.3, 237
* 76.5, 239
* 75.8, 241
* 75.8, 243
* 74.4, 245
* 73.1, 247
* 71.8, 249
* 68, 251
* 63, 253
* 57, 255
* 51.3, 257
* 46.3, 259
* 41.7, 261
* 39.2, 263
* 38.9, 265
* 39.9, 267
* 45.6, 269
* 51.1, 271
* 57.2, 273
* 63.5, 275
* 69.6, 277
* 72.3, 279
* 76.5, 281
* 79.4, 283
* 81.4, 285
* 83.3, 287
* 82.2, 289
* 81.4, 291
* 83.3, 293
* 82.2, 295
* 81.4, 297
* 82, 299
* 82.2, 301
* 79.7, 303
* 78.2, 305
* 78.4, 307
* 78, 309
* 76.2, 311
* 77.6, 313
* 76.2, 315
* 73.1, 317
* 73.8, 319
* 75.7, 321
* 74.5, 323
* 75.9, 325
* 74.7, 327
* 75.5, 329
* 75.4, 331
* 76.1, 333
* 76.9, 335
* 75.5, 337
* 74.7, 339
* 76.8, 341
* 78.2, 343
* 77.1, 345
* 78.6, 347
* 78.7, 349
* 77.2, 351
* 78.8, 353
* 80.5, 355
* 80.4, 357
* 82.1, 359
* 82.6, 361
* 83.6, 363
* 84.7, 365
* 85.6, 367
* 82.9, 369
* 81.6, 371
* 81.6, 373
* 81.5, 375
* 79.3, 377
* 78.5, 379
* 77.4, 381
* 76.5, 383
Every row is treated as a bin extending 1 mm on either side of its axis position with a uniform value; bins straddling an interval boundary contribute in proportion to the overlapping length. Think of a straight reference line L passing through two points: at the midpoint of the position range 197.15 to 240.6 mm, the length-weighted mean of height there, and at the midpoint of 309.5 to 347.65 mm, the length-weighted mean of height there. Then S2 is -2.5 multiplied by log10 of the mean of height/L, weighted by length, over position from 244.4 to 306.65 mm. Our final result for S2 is 0.129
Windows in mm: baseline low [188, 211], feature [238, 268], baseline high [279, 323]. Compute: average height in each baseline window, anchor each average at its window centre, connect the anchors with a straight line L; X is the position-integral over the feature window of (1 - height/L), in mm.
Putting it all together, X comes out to 6.6 mm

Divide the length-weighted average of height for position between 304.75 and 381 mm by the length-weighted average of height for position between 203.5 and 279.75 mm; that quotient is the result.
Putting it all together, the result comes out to 1.17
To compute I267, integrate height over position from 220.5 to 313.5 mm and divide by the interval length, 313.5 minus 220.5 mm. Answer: 70.2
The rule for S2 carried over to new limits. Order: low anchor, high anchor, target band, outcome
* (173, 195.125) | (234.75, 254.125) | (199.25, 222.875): 0.031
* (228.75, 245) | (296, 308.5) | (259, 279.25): 0.469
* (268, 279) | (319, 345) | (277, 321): -0.192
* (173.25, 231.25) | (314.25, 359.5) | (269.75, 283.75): 0.152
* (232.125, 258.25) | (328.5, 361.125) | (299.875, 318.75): -0.035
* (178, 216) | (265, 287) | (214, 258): -0.050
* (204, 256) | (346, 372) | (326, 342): 0.058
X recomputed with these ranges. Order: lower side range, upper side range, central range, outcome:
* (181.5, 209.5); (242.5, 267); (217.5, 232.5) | -2.3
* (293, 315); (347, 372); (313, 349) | 2.0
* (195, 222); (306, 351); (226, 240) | -0.4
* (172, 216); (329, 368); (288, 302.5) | -0.7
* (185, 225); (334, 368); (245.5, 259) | 2.3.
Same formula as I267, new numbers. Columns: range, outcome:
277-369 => 78.6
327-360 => 77.6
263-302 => 69.4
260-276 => 47.1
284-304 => 81.9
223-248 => 75.9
